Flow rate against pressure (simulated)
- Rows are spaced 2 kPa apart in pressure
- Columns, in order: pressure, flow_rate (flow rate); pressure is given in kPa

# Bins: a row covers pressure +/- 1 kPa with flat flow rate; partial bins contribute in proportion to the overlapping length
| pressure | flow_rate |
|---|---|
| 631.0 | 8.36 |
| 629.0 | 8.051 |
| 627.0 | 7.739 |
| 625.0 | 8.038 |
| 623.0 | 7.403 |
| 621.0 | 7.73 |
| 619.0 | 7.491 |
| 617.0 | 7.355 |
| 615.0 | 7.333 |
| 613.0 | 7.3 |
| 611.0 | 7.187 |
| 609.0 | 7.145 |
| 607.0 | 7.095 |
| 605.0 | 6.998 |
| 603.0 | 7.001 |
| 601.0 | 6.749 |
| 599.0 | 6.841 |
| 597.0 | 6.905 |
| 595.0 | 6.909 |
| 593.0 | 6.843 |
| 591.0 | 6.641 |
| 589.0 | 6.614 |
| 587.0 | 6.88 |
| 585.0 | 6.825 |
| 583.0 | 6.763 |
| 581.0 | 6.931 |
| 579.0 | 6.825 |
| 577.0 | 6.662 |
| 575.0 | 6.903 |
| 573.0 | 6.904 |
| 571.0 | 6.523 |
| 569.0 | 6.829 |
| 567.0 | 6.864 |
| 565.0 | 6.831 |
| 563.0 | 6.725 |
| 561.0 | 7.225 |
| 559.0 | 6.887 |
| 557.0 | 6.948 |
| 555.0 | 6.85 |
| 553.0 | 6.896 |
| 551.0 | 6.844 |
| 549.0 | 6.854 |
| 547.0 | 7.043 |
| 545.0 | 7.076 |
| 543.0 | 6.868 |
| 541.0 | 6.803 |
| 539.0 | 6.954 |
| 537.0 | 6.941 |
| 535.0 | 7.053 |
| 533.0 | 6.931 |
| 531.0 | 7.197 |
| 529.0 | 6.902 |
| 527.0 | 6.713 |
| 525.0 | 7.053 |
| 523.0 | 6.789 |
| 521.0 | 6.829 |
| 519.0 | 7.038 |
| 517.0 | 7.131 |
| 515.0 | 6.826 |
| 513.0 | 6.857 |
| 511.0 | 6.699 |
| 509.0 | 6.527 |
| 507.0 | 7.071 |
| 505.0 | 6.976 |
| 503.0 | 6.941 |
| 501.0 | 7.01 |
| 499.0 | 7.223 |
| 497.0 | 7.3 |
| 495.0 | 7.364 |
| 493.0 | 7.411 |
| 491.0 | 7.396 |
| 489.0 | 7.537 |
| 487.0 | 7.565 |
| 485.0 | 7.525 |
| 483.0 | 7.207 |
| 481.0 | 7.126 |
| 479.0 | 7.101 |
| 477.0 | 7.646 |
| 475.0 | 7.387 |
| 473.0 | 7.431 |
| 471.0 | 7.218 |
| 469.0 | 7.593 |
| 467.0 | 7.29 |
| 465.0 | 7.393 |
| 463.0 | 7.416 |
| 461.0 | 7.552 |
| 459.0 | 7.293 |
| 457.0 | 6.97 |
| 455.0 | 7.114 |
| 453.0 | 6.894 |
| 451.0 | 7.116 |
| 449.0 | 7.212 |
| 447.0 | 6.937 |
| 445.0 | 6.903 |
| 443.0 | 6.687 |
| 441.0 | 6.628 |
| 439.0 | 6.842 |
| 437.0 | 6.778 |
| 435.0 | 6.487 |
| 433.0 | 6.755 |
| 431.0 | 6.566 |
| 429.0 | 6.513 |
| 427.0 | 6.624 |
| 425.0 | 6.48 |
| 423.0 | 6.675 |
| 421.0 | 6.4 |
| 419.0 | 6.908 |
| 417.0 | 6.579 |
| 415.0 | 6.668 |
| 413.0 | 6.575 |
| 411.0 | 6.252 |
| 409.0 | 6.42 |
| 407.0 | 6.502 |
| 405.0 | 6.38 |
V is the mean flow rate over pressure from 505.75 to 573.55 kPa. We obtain 6.9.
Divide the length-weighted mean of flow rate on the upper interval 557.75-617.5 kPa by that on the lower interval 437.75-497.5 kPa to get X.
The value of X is 1.0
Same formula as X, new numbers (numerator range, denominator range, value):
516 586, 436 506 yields 0.96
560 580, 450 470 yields 0.94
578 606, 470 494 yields 0.93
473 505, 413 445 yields 1.10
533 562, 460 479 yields 0.94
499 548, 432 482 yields 0.97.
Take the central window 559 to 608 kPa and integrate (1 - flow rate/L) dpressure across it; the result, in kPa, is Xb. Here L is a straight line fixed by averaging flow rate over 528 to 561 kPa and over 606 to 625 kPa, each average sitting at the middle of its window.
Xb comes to 2.3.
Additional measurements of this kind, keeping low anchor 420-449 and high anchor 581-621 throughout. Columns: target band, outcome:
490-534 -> -1.12 kPa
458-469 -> -1.09 kPa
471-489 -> -1.60 kPa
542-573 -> 0.18 kPa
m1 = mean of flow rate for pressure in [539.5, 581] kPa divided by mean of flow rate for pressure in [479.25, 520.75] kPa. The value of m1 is 0.96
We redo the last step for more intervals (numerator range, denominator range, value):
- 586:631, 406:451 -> 1.08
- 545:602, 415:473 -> 0.99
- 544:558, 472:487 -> 0.94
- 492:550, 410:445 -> 1.05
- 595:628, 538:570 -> 1.05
